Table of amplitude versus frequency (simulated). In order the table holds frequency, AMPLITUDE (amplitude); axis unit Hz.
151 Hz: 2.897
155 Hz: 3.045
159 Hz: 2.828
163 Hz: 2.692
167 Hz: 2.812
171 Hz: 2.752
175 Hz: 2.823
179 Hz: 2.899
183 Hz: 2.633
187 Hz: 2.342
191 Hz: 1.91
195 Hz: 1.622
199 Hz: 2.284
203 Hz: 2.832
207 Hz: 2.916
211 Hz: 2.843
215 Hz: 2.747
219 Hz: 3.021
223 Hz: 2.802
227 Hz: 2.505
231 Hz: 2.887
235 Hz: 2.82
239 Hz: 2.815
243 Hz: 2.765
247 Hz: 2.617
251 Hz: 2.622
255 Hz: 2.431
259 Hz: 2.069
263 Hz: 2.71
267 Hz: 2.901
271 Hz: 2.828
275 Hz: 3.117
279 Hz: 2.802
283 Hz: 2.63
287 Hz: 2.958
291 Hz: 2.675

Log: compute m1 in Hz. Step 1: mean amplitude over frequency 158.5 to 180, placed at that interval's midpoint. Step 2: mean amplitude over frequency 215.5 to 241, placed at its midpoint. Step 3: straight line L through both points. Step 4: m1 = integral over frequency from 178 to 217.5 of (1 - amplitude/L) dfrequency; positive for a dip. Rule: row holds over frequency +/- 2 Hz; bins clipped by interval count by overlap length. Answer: 4.2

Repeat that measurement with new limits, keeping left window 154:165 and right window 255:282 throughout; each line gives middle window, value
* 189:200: 3.5 Hz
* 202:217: -0.3 Hz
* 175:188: 0.6 Hz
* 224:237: 0.1 Hz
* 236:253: 0.2 Hz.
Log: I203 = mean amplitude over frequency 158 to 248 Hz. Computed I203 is 2.66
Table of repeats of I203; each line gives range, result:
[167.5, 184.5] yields 2.78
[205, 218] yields 2.85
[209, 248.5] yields 2.78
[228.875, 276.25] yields 2.71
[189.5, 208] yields 2.29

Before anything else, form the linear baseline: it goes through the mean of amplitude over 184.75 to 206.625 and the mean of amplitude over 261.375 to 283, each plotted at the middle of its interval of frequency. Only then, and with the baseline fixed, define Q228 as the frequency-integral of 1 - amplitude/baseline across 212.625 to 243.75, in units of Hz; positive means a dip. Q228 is -3.60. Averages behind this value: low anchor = 2.26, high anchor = 2.85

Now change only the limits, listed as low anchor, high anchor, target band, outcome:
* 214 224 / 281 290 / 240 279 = 1.8 Hz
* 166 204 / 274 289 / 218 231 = -0.7 Hz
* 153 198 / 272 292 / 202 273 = 0.0 Hz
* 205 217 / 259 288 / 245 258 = 1.3 Hz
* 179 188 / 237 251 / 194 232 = -0.2 Hz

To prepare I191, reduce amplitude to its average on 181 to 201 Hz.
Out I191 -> 2.16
